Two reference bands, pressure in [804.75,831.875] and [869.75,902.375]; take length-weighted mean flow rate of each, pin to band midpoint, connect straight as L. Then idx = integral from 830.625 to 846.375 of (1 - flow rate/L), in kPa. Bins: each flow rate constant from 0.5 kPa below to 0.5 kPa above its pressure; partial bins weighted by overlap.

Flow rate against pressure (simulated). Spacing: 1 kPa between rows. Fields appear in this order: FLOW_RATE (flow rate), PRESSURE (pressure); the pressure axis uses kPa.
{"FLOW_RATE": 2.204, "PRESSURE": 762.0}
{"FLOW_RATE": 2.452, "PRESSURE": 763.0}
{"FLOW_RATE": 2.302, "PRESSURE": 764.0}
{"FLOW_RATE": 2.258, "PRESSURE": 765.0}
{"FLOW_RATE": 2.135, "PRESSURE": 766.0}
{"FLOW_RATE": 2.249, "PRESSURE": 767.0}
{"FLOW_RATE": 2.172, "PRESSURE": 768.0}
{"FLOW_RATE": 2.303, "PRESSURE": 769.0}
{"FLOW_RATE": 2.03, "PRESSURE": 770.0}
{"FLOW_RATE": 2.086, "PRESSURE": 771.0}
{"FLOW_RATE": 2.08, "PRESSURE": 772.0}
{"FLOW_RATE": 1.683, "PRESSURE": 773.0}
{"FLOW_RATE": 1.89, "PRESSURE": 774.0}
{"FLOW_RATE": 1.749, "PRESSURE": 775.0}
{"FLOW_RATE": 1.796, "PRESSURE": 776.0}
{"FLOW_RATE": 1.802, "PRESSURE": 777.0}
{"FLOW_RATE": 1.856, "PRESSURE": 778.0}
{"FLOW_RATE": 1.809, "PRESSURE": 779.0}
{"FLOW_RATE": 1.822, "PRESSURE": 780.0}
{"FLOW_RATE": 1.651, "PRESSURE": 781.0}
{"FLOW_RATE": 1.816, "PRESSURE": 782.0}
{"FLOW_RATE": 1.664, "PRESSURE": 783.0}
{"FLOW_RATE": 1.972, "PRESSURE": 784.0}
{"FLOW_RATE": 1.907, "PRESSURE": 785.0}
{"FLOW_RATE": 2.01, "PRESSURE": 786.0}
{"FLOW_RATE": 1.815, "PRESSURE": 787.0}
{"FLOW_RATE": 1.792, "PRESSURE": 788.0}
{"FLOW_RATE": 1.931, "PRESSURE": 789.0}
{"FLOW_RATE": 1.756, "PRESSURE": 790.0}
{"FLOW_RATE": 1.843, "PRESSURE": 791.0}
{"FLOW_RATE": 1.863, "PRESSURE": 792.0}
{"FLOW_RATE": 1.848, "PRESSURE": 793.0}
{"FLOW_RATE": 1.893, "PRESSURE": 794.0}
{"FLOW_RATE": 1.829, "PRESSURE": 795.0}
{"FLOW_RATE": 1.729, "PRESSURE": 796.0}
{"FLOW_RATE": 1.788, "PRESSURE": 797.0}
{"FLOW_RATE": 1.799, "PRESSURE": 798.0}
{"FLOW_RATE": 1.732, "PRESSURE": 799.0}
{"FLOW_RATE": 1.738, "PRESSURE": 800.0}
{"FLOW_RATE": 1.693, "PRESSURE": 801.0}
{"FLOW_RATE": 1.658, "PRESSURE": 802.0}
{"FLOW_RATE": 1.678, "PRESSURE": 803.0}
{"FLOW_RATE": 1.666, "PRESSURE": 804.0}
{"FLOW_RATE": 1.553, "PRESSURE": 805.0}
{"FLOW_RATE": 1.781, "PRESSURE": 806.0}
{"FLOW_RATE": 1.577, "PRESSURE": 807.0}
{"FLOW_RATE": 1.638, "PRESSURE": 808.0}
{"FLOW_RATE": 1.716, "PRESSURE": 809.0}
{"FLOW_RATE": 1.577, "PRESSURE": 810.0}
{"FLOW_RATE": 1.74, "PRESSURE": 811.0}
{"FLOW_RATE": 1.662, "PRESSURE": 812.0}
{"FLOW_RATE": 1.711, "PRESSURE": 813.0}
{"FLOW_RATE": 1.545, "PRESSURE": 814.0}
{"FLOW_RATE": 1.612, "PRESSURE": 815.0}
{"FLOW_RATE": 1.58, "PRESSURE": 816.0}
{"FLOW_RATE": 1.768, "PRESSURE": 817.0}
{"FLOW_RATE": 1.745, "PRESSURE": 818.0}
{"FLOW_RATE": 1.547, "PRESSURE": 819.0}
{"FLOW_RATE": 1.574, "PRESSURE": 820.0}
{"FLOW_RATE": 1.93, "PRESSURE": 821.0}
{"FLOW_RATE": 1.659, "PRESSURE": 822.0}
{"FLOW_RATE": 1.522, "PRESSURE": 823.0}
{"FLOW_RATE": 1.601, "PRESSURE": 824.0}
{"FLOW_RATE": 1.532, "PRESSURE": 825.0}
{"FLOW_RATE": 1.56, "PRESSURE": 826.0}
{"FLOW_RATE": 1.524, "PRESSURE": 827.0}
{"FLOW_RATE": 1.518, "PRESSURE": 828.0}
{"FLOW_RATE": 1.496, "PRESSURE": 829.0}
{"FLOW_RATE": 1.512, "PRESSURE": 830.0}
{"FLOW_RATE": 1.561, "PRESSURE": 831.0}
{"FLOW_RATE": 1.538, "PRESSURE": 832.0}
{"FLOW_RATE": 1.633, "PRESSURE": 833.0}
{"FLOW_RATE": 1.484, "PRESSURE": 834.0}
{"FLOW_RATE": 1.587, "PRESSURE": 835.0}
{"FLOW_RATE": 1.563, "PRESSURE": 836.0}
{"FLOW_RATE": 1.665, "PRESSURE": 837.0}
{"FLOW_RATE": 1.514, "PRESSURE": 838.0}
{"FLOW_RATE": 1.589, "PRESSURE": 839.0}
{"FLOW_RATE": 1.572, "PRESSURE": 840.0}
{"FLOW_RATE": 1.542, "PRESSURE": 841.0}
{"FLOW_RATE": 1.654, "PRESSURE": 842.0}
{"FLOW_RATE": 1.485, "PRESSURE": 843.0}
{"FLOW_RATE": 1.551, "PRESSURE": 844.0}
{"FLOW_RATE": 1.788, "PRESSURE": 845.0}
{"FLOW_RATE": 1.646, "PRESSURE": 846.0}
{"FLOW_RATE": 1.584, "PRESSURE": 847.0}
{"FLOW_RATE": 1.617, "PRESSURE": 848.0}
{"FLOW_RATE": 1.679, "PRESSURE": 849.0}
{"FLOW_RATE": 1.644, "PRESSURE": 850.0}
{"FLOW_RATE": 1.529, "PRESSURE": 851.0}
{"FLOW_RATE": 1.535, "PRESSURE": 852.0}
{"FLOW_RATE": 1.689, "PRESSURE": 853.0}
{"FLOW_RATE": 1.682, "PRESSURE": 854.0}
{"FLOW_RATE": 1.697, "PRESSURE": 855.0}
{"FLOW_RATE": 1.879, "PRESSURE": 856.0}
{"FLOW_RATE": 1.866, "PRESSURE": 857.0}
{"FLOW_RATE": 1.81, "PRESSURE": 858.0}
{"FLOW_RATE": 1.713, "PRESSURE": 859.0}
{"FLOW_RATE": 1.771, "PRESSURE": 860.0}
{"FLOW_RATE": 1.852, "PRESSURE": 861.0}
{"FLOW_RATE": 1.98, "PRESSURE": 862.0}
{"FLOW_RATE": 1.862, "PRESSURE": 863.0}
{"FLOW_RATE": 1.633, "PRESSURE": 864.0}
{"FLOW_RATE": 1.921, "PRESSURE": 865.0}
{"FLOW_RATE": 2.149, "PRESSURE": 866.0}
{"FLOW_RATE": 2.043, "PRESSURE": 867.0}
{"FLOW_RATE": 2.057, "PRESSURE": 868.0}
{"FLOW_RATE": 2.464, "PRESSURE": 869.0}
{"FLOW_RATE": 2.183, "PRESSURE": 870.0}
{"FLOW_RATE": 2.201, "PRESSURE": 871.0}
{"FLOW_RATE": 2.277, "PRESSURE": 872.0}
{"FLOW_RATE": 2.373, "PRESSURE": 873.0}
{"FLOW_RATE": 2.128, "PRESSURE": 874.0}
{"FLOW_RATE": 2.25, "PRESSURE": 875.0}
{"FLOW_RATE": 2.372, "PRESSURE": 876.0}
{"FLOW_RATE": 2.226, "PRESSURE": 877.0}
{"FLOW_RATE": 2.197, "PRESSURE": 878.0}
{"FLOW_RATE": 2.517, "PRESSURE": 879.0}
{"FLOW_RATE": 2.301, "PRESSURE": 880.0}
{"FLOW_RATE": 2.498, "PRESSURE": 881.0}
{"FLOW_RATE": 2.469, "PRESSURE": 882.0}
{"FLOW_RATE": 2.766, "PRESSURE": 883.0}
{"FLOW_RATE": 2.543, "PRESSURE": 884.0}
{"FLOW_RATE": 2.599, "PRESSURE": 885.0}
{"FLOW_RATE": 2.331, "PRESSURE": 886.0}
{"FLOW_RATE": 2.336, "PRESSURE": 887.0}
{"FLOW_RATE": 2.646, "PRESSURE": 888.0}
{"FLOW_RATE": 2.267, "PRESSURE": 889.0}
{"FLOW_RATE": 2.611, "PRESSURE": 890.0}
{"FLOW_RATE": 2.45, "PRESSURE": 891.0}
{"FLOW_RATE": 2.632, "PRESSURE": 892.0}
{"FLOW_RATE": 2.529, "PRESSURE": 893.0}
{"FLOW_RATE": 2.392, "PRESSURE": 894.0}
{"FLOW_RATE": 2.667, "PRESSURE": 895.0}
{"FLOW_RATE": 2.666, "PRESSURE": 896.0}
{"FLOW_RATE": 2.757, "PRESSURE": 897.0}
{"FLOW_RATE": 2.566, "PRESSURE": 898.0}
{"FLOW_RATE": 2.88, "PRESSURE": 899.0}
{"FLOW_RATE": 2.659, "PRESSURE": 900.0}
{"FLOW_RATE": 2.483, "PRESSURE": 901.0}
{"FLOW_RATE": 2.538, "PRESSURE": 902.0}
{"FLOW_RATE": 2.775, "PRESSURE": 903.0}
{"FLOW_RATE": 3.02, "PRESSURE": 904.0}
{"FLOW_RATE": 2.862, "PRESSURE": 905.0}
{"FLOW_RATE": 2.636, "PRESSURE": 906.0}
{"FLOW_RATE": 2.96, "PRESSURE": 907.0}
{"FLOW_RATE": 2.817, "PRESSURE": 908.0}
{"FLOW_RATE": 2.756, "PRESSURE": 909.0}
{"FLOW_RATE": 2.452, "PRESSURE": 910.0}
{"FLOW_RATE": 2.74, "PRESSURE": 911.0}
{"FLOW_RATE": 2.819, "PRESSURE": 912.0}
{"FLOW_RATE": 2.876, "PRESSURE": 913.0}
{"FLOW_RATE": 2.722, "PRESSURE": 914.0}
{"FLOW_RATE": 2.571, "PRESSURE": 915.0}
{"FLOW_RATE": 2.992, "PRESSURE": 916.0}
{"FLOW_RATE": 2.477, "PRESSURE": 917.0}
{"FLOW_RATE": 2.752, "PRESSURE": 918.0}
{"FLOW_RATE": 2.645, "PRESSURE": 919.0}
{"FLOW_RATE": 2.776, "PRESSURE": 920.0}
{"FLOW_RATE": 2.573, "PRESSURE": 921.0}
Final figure 2.4 kPa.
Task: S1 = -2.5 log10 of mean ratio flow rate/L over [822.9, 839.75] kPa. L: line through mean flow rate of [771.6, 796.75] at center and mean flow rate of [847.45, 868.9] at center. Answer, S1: 0.167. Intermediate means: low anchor 1.83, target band 1.55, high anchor 1.8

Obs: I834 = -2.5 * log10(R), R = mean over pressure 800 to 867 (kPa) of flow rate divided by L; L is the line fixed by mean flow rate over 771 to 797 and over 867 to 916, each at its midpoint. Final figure 0.28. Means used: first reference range 1.84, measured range 1.66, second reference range 2.54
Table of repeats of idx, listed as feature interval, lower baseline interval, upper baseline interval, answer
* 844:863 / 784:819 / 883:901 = 4.25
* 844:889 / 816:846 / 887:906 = 2.42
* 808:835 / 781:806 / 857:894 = 4.62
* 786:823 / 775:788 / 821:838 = -0.46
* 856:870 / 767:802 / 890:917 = 2.75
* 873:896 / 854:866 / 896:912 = -1.19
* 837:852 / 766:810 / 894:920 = 4.34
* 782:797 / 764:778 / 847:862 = 0.85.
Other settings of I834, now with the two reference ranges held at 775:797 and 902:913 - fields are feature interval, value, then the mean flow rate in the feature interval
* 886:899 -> 0.047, 2.55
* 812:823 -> 0.241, 1.66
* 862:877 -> 0.164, 2.13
